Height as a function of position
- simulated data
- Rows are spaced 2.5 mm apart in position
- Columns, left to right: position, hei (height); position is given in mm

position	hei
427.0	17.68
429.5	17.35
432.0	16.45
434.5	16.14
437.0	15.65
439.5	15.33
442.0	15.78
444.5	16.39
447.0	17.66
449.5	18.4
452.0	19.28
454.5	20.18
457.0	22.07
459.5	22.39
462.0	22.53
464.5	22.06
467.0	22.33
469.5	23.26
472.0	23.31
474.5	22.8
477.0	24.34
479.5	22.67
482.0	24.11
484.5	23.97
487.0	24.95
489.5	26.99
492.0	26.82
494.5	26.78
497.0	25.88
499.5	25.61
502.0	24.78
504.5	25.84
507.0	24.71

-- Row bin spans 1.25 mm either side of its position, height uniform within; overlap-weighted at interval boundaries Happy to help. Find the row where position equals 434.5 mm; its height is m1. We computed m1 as 16.14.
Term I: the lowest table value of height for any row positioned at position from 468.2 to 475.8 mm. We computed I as 22.8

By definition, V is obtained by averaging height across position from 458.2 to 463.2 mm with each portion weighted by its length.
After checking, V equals 22.5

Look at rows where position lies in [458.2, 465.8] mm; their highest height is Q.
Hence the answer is 22.53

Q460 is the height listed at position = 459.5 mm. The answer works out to 22.39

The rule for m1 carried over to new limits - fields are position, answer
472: 23.31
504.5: 25.84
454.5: 20.18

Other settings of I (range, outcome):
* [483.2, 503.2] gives 23.97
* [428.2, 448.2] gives 15.33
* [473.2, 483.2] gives 22.67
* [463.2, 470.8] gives 22.06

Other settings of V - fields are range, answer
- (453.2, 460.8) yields 21.5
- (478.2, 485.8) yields 23.6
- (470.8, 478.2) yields 23.5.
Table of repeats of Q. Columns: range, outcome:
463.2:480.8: 24.34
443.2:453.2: 19.28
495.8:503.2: 25.88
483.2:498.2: 26.99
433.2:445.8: 16.39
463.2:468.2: 22.33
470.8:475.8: 23.31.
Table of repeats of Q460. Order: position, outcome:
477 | 24.34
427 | 17.68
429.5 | 17.35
